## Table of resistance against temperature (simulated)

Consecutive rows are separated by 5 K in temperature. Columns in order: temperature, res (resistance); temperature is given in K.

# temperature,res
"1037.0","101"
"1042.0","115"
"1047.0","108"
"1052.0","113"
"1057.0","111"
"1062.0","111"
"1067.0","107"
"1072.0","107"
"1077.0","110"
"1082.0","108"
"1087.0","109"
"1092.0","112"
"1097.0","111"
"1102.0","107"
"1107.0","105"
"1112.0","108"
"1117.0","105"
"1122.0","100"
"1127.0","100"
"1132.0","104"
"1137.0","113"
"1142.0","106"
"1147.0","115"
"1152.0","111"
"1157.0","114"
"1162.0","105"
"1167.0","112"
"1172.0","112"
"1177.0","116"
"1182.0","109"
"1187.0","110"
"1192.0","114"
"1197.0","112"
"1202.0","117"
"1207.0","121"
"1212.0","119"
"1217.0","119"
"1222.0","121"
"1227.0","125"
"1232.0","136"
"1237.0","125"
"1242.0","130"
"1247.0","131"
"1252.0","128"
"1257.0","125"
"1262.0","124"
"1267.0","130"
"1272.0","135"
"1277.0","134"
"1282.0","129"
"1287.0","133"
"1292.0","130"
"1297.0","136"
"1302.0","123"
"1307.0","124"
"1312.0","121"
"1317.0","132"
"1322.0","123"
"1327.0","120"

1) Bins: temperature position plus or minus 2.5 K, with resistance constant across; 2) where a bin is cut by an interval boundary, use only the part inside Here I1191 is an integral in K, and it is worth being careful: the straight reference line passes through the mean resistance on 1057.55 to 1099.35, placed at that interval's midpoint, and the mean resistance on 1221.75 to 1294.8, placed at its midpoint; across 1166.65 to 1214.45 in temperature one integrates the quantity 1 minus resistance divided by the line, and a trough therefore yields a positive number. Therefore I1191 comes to 2.97 K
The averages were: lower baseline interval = 109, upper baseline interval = 129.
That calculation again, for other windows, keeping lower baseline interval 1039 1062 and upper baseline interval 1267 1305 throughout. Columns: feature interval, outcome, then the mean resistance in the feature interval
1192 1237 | 1.5 K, 121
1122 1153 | 3.0 K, 107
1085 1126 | 3.2 K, 107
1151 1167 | 1.4 K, 110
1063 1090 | 1.2 K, 108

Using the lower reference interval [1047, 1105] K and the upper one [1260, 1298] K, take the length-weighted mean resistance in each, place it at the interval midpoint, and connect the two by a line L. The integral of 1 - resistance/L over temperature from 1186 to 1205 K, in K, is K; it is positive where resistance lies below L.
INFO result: 1.3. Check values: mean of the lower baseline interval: 110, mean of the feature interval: 114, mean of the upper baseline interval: 131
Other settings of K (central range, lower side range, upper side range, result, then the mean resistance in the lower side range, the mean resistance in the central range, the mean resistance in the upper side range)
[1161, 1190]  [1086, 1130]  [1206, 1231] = 1.2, 106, 111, 122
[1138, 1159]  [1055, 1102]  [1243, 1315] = 0.8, 109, 112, 129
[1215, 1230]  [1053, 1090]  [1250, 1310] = 0.2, 109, 122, 129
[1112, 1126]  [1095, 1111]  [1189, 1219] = 0.7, 108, 103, 117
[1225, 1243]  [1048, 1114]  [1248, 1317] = -0.7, 109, 129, 129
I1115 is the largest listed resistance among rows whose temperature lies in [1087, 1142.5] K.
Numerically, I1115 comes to 113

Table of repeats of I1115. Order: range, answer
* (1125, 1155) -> 115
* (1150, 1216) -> 121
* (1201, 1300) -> 136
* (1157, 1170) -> 114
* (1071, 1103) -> 112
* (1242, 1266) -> 131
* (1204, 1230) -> 125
